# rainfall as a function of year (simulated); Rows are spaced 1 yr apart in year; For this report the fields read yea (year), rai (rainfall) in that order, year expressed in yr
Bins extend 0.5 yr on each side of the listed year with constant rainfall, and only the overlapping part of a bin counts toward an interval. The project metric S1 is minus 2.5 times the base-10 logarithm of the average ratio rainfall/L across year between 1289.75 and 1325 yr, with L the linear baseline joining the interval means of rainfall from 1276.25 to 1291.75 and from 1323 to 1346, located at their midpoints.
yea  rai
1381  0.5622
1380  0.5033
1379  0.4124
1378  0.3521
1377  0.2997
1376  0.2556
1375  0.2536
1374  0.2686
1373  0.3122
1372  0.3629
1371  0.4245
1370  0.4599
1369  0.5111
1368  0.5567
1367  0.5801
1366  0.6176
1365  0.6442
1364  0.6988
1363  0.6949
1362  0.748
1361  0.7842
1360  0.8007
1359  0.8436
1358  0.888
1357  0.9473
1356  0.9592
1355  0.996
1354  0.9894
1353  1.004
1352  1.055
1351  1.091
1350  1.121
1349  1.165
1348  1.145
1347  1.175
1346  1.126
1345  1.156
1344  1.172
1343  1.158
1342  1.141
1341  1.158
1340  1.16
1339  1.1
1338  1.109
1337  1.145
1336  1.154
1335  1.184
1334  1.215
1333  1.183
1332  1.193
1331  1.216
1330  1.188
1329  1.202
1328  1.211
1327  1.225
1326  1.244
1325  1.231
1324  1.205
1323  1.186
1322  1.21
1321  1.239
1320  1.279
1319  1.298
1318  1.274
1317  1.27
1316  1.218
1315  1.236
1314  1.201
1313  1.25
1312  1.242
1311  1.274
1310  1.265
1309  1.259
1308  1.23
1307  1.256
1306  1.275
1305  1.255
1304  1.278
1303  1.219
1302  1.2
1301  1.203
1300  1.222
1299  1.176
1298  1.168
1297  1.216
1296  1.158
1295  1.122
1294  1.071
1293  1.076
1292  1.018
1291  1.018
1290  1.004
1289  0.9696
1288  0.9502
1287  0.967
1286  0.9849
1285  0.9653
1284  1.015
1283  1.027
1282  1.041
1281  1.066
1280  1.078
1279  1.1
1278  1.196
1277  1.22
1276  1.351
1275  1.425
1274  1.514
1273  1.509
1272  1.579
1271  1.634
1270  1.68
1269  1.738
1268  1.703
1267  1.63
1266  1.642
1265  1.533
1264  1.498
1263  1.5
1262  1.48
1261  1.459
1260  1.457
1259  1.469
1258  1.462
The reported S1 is -0.091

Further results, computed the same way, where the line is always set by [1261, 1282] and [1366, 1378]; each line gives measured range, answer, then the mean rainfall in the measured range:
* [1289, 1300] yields 0.09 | 1.1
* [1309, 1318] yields -0.23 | 1.25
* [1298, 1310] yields -0.12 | 1.23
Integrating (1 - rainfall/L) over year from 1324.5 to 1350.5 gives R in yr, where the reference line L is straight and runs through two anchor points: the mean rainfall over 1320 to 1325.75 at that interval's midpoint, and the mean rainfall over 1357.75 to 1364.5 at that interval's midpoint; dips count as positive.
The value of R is -3.15 yr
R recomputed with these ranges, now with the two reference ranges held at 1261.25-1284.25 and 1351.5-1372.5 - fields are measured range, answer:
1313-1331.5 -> -3.5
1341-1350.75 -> -3.3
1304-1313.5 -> -1.0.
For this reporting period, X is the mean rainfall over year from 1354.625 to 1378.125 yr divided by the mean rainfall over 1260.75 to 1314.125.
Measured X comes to 0.47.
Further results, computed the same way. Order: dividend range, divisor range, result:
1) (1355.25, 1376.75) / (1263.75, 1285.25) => 0.44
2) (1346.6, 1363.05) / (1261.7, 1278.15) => 0.64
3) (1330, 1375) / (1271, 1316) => 0.77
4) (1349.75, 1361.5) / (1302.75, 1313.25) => 0.76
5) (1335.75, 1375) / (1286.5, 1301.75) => 0.80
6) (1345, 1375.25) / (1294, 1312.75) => 0.64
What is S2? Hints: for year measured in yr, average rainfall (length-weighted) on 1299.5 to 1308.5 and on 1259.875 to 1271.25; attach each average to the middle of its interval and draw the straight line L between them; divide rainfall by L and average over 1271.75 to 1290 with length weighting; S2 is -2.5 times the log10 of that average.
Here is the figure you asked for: 0.25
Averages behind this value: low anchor 1.58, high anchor 1.24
